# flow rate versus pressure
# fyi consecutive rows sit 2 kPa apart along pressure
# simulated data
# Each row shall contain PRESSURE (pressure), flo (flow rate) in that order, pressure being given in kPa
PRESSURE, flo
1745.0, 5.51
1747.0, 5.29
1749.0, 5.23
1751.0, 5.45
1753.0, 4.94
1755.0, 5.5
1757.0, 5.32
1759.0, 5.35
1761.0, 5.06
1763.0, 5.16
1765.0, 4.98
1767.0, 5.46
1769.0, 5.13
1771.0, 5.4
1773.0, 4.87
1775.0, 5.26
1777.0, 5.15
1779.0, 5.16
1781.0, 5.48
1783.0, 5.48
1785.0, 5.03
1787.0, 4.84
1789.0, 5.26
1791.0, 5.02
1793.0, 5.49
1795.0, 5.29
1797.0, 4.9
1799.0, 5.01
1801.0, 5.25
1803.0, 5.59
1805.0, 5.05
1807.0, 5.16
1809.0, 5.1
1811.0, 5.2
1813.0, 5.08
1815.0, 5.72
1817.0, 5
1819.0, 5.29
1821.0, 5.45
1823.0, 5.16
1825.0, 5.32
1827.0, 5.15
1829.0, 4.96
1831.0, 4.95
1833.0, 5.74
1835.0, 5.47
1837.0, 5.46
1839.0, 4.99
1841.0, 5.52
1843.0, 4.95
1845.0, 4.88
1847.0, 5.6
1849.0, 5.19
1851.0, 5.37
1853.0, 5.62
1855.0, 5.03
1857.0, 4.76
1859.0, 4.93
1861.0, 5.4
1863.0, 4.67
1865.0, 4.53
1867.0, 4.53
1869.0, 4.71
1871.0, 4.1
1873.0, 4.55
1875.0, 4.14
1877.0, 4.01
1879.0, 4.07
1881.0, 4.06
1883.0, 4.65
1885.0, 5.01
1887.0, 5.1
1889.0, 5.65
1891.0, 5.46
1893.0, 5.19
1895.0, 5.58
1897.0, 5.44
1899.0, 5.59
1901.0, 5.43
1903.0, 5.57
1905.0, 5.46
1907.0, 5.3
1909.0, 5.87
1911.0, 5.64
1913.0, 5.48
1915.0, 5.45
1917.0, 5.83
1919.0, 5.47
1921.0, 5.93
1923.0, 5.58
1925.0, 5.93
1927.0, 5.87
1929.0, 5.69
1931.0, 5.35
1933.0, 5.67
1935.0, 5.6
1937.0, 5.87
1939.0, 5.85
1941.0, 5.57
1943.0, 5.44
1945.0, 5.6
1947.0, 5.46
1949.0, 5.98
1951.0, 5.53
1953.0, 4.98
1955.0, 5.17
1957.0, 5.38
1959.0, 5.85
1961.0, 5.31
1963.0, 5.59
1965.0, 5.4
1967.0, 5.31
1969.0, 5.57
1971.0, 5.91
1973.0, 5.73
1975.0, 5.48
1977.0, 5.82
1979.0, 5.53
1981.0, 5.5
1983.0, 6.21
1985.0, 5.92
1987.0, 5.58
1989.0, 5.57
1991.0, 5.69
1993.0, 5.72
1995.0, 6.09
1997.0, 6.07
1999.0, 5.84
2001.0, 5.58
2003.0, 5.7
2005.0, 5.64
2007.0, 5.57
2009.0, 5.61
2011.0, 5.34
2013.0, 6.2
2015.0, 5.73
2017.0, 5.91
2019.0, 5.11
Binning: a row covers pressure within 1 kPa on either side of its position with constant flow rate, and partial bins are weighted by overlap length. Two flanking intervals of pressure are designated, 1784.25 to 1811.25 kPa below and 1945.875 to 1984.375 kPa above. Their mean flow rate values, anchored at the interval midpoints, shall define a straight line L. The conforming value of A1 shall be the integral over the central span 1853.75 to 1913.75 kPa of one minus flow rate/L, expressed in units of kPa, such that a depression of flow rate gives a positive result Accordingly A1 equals 4.2 kPa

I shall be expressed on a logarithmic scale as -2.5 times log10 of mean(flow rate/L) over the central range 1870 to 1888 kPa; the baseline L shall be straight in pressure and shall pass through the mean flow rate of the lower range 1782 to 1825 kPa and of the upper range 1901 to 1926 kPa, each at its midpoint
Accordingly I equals 0.24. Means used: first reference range 5.21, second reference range 5.62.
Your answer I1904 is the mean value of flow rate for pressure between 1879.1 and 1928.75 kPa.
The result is 5.42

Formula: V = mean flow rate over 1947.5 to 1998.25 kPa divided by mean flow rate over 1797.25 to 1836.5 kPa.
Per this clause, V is 1.08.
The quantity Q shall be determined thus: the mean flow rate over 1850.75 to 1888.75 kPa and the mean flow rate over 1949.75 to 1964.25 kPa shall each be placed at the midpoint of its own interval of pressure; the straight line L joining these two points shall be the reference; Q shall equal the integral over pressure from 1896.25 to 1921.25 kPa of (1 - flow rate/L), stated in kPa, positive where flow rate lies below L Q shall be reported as -2.7 kPa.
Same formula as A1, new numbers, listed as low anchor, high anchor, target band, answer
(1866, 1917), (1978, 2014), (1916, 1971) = -2.0 kPa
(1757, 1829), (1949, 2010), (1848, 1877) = 3.1 kPa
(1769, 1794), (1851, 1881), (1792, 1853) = -3.9 kPa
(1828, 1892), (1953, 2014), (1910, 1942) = -2.1 kPa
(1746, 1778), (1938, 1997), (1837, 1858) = 0.7 kPa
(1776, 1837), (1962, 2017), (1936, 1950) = -0.2 kPa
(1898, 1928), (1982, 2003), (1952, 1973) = 1.1 kPa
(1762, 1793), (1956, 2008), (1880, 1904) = 1.0 kPa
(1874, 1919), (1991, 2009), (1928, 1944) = -0.7 kPa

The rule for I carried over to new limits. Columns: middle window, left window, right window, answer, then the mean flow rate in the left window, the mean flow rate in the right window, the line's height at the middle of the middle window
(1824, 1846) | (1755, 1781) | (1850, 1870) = -0.041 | 5.21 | 4.96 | 5.03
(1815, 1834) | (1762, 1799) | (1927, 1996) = 0.008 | 5.18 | 5.62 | 5.29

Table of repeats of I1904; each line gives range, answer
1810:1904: 5.07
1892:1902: 5.45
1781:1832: 5.2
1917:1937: 5.69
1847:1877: 4.82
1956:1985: 5.62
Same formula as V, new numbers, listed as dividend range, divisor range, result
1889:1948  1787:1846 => 1.07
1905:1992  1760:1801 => 1.09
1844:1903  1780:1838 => 0.95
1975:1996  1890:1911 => 1.05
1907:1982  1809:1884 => 1.12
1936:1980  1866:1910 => 1.12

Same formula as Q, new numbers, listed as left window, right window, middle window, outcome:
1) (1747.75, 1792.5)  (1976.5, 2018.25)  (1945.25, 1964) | 0.6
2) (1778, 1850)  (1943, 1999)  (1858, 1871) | 1.5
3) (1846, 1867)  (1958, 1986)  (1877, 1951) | -1.0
